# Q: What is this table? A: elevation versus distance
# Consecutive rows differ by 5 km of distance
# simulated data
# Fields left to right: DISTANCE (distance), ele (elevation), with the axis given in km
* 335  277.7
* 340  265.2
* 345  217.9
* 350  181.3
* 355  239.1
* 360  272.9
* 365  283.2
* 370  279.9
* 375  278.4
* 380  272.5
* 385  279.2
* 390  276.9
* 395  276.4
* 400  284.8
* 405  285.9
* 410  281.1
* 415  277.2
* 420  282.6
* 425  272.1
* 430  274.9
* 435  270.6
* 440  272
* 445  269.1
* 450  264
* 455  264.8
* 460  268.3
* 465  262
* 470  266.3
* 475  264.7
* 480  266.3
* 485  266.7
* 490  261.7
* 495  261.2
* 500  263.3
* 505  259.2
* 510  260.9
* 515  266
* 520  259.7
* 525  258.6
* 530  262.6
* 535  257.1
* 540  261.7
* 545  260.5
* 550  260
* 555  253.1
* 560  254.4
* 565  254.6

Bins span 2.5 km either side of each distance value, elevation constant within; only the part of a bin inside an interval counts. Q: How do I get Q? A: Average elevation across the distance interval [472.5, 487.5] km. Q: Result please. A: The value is 266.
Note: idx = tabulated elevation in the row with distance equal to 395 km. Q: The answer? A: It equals 276.4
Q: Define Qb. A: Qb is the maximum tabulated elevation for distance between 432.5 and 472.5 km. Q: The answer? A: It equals 272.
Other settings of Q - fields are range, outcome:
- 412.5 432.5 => 277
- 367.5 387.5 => 278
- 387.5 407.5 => 281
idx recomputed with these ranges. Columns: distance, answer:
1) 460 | 268.3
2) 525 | 258.6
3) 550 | 260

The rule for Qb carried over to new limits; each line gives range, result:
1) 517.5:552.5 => 262.6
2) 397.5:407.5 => 285.9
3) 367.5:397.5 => 279.9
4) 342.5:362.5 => 272.9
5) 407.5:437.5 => 282.6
